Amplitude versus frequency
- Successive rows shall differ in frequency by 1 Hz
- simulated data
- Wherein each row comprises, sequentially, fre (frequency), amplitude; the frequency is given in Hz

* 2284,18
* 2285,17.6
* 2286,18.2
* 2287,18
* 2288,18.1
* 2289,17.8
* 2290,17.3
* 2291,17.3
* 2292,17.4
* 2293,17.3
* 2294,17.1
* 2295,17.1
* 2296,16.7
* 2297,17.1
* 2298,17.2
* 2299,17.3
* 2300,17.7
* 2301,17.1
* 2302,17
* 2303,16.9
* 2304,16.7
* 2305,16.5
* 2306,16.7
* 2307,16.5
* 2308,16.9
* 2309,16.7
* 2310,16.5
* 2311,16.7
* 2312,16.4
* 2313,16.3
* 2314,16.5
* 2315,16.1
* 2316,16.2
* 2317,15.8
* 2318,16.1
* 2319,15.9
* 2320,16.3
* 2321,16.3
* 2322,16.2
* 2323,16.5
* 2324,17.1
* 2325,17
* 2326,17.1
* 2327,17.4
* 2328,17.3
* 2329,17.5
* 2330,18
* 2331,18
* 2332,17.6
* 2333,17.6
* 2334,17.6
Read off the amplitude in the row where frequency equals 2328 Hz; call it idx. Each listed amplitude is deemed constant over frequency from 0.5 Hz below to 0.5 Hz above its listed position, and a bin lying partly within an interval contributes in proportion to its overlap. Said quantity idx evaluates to 17.3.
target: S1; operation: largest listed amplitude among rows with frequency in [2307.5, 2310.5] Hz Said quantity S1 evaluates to 16.9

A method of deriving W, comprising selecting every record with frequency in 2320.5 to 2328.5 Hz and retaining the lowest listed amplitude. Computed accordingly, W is 16.2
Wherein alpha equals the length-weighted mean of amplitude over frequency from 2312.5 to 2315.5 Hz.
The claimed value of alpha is 16.3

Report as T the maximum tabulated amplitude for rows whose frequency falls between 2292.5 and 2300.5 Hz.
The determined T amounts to 17.7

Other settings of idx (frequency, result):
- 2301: 17.1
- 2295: 17.1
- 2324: 17.1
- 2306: 16.7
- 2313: 16.3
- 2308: 16.9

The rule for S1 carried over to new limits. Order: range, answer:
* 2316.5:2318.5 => 16.1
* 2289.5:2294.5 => 17.4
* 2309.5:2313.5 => 16.7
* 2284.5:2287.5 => 18.2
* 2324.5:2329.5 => 17.5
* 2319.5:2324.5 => 17.1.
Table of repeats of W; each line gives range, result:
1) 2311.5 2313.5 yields 16.3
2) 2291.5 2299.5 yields 16.7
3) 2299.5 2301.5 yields 17.1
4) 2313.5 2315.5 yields 16.1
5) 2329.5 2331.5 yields 18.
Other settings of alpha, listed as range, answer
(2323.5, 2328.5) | 17.2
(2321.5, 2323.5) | 16.4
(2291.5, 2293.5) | 17.4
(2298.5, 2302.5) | 17.3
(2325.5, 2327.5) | 17.2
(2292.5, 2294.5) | 17.2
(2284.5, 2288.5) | 18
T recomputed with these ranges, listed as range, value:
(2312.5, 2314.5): 16.5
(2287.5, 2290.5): 18.1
